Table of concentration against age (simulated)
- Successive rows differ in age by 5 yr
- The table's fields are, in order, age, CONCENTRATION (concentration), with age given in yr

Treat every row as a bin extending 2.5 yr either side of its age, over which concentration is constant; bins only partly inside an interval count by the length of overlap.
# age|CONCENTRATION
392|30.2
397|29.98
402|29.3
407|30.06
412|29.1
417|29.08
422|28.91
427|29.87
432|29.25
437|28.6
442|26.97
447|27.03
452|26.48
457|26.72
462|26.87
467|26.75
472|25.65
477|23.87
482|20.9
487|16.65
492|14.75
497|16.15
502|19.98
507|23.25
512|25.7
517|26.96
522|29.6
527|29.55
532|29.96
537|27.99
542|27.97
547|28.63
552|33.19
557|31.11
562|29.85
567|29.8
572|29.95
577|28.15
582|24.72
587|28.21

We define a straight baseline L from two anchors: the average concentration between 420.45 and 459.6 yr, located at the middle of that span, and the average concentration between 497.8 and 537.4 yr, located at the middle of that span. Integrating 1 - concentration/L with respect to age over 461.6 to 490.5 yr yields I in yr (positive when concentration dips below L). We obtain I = 4.5 yr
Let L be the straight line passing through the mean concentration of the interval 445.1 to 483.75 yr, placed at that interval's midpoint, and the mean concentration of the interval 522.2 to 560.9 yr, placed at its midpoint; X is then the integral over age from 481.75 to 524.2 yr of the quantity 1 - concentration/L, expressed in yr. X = 9.6 yr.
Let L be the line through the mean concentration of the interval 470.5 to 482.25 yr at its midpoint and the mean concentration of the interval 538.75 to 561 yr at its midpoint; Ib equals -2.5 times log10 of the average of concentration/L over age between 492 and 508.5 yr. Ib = 0.35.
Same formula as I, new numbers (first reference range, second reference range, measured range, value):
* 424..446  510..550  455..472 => 1.1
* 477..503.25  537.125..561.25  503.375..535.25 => -4.3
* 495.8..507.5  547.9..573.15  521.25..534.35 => -2.8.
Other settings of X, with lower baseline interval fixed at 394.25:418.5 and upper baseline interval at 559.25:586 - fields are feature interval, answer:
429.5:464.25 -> 2.2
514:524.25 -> 0.3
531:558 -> -1.0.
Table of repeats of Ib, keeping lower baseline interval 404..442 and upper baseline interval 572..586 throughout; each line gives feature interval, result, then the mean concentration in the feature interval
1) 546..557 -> -0.14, 31.3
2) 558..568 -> -0.10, 30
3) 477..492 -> 0.44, 19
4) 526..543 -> -0.04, 28.9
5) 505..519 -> 0.11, 25.3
